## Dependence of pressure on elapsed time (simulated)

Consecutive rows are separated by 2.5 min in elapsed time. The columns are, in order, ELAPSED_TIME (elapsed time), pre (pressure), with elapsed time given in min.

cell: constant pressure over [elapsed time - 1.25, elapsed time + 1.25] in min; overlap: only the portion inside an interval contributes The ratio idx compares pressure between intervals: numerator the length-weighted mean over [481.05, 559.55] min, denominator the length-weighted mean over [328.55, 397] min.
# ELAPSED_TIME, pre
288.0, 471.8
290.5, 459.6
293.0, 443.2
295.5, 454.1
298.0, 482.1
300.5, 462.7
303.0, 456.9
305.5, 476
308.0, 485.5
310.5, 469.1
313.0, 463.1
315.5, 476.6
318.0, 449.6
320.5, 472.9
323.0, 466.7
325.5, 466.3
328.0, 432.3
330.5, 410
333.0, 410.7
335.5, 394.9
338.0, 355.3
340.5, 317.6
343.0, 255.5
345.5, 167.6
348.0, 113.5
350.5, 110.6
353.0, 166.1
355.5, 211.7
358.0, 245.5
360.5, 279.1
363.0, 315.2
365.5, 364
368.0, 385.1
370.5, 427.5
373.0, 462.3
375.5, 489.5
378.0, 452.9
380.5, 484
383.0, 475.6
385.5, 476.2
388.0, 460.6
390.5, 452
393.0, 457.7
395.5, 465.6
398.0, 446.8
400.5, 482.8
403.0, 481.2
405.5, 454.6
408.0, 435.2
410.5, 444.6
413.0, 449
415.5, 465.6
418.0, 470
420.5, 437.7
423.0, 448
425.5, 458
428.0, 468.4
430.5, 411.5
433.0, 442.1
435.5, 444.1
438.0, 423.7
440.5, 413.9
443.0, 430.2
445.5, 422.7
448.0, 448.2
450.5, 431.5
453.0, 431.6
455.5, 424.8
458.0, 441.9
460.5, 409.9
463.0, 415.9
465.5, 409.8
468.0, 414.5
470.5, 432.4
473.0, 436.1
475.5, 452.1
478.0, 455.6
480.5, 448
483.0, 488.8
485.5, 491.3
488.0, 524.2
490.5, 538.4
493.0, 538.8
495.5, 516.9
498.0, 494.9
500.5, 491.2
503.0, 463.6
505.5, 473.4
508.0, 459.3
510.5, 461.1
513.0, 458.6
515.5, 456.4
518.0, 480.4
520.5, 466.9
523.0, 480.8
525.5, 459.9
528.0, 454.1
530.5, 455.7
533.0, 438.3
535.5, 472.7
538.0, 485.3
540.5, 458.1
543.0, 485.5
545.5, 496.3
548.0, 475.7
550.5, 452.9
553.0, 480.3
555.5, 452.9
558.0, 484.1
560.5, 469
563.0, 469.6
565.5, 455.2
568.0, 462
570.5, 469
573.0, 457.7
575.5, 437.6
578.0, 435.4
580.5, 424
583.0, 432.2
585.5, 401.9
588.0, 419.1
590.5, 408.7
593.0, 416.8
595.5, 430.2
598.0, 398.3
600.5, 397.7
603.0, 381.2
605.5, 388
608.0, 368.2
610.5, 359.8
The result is 1.34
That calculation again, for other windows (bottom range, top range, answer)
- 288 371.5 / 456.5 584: 1.24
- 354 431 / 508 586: 1.08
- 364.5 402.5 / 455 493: 1.01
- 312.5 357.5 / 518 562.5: 1.39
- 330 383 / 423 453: 1.33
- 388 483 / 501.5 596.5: 1.03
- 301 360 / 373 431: 1.28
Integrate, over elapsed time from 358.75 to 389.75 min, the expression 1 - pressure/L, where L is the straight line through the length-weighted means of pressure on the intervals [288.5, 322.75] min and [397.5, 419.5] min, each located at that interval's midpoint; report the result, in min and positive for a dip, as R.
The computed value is 2.7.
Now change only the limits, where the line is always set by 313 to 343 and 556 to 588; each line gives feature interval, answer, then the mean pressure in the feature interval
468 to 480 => -0.1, 441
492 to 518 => -2.4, 481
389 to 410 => -1.6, 459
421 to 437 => -0.5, 445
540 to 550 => -0.7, 479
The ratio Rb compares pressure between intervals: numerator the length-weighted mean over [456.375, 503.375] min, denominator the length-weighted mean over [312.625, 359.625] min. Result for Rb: 1.4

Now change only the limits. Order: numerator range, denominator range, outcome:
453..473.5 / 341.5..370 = 1.74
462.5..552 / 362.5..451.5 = 1.06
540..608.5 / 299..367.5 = 1.22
